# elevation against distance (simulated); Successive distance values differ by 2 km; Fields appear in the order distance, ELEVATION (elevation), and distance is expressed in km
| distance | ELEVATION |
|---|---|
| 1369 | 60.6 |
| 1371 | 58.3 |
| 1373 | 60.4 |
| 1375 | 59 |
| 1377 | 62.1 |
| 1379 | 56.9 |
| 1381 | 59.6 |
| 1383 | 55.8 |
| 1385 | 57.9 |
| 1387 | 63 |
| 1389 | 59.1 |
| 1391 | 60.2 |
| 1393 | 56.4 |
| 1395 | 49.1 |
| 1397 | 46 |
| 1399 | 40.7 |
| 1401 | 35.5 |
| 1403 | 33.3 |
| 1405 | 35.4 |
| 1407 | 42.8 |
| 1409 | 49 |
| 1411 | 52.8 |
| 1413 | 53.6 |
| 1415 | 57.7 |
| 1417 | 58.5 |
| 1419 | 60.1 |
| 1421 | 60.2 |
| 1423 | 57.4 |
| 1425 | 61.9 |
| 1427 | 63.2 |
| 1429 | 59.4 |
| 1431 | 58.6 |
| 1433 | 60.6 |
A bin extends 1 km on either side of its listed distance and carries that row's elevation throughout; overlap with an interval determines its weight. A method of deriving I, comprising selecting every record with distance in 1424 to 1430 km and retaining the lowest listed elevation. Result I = 59.4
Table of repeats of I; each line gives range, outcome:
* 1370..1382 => 56.9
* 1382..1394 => 55.8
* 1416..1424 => 57.4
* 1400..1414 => 33.3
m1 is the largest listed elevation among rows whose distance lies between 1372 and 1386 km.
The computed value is 62.1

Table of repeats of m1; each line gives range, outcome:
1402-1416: 57.7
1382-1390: 63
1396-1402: 46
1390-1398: 60.2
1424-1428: 63.2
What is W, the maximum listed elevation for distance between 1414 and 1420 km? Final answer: 60.1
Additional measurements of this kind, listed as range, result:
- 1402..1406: 35.4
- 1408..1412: 52.8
